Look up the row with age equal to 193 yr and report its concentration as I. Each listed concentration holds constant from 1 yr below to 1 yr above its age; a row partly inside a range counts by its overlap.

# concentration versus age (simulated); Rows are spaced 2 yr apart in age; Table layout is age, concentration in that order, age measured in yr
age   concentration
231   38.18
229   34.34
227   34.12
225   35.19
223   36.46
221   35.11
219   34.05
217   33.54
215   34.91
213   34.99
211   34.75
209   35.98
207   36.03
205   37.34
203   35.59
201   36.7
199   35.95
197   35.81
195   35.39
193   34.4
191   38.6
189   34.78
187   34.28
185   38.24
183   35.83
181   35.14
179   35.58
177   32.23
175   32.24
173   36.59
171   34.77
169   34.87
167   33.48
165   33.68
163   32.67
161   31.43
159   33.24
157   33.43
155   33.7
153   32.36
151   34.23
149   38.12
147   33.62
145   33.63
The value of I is 34.4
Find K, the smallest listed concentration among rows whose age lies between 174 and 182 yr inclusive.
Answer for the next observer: 32.23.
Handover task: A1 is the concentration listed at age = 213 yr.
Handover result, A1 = 34.99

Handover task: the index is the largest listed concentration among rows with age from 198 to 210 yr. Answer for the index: 37.34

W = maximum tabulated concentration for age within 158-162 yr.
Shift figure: 33.24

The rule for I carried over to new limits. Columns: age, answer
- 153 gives 32.36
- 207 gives 36.03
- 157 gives 33.43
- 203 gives 35.59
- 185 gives 38.24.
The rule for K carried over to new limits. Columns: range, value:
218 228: 34.05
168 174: 34.77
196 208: 35.59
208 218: 33.54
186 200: 34.28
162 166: 32.67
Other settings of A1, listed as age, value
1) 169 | 34.87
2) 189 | 34.78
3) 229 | 34.34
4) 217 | 33.54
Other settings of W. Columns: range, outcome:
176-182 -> 35.58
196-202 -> 36.7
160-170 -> 34.87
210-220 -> 34.99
